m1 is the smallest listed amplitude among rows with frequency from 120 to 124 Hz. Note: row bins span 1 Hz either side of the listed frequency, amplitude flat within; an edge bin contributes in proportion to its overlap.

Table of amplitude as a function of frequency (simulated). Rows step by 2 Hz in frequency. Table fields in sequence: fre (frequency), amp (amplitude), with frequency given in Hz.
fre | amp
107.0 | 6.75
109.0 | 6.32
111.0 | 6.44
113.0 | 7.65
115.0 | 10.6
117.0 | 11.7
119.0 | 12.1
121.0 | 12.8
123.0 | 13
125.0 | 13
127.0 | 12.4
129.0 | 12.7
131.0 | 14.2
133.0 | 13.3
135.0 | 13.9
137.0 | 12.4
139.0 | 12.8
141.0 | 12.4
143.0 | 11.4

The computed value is 12.8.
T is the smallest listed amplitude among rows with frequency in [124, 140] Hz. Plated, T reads 12.4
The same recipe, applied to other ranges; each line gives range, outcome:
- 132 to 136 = 13.3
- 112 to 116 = 7.65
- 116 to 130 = 11.7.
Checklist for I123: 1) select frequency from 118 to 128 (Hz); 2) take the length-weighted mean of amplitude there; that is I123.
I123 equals 12.7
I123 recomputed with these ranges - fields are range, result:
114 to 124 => 12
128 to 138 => 13.3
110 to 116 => 8.23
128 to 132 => 13.4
